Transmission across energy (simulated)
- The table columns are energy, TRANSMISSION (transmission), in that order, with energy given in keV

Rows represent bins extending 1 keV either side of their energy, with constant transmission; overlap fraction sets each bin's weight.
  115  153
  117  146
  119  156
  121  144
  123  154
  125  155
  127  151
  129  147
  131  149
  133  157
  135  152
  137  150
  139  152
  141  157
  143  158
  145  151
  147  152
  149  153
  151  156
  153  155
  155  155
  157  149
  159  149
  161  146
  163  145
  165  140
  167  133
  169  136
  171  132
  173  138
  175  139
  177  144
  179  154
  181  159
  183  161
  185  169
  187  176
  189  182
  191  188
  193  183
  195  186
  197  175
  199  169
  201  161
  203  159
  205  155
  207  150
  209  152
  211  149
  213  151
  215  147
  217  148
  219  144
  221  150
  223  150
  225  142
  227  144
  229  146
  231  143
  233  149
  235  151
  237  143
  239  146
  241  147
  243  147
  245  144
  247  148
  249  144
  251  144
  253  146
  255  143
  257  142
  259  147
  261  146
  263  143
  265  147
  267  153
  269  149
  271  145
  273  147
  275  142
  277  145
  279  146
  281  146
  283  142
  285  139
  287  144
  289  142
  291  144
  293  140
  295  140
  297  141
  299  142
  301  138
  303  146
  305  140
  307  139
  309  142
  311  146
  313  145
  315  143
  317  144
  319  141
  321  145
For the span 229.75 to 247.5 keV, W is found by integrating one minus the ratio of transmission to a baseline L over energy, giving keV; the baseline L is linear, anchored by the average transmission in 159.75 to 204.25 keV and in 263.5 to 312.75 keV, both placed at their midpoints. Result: 0.5 keV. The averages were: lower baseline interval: 158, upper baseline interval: 144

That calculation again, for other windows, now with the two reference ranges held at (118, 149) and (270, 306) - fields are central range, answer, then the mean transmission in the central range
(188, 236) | -3.2 keV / 157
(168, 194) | -1.6 keV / 159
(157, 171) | 0.8 keV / 141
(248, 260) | 0.0 keV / 144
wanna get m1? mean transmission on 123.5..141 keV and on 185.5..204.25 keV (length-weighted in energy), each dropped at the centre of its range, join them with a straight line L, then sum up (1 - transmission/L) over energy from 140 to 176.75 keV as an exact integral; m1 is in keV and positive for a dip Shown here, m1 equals 3.3 keV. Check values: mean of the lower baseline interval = 152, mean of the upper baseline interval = 175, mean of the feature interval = 147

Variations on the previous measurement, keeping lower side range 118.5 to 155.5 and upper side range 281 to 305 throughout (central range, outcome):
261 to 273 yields -0.3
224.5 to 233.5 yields 0.1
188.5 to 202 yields -2.6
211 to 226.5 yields 0.0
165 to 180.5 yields 1.0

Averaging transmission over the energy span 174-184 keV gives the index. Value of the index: 151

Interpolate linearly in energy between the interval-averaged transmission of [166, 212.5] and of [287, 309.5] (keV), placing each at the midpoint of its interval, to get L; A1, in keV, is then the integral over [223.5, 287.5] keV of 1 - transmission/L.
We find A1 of 1.2 keV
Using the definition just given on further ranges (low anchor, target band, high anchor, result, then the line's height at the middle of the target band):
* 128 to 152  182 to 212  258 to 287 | -3.6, 150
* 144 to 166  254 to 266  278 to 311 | -0.1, 144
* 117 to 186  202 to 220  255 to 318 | -0.4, 147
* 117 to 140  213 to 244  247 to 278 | 0.1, 147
